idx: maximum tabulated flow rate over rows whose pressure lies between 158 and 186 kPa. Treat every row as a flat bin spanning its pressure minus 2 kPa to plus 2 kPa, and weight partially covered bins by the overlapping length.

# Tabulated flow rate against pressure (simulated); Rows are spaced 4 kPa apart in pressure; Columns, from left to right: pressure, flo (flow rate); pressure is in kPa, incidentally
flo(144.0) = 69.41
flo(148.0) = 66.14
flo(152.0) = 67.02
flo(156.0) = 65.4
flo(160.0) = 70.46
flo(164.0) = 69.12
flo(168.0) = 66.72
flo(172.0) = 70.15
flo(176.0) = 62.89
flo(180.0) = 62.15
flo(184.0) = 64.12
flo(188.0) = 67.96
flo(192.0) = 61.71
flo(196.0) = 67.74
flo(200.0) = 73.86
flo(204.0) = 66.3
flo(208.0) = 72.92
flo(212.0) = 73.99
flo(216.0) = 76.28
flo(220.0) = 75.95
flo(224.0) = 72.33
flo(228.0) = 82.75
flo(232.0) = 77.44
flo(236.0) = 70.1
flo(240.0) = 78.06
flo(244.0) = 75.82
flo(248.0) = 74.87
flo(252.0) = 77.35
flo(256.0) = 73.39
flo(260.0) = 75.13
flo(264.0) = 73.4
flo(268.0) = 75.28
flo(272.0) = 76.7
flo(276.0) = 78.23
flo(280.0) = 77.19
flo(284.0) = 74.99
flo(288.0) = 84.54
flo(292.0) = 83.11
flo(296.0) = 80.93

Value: 70.46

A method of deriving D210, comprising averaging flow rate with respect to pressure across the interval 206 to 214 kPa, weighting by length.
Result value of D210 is 73.5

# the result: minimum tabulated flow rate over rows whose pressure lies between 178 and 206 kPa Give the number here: 61.71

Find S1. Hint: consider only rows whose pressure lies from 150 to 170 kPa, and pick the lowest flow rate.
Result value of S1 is 65.4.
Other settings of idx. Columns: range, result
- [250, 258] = 77.35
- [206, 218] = 76.28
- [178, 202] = 73.86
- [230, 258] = 78.06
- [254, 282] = 78.23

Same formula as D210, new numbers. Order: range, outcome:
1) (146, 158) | 66.2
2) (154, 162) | 67.9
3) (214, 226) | 74.9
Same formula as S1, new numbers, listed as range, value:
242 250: 74.87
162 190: 62.15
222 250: 70.1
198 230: 66.3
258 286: 73.4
